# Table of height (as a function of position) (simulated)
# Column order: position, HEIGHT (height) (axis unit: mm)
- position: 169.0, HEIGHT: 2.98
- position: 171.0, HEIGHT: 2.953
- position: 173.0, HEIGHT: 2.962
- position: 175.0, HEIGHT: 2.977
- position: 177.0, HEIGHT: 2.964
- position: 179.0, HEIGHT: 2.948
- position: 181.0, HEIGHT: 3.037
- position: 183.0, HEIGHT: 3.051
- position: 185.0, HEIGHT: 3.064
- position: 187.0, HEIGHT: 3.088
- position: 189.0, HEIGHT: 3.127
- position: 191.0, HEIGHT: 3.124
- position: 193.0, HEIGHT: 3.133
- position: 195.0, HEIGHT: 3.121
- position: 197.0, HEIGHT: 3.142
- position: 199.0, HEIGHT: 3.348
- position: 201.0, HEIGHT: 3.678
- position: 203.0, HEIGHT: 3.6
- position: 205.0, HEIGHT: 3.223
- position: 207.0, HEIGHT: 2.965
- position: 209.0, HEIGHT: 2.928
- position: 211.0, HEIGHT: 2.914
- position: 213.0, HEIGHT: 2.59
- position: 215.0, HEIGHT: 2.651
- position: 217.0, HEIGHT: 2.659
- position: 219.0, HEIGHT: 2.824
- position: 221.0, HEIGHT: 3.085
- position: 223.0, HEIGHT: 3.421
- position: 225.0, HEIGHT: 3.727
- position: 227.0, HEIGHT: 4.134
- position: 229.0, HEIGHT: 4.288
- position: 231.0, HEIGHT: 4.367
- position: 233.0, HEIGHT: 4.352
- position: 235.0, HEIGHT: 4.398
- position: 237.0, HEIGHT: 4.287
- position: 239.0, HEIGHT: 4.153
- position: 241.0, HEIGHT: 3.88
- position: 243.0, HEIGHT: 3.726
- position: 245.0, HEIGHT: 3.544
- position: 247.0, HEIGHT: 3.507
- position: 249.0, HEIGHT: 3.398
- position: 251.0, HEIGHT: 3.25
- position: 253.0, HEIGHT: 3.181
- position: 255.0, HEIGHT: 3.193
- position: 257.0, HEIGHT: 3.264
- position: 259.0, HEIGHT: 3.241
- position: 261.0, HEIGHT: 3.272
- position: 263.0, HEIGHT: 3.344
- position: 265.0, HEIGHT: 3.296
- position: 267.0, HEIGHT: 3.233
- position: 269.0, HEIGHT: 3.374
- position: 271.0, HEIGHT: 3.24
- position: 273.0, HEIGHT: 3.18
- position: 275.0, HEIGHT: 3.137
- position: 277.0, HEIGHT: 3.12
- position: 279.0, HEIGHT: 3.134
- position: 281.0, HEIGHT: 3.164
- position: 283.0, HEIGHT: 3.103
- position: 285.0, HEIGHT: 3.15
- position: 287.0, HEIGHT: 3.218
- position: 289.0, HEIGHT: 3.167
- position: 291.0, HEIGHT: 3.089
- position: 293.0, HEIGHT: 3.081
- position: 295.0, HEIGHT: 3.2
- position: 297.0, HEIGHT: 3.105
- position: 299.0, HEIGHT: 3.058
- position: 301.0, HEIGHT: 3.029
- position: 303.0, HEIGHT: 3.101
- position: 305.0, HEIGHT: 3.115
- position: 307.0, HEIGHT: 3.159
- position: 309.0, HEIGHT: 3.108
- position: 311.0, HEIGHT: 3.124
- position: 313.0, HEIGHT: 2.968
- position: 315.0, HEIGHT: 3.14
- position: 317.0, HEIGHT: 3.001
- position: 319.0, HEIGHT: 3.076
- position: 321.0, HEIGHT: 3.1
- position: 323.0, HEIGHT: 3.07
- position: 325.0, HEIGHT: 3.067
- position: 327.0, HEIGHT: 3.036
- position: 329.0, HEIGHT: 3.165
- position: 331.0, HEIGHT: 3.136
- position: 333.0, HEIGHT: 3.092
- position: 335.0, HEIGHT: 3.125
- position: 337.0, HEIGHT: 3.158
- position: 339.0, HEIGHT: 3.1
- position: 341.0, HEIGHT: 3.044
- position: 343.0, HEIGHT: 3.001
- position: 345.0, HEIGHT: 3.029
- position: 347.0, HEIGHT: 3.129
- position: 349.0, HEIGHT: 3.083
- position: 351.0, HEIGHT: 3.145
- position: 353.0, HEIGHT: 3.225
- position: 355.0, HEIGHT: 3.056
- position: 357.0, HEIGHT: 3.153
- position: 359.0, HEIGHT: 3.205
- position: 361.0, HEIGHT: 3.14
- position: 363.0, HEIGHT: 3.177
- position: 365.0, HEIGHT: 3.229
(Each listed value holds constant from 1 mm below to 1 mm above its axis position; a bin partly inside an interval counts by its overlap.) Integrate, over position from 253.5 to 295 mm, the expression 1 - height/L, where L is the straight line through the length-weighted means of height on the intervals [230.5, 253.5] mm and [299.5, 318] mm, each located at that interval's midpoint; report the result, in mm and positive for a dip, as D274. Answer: 3.2 mm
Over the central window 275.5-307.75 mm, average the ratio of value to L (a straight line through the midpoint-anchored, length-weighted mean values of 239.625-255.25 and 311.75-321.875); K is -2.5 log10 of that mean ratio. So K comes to 0.031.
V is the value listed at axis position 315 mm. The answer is 3.14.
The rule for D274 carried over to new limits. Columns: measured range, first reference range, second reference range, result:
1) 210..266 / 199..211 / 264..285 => -4.72 mm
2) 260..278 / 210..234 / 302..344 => 0.12 mm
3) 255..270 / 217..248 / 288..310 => 0.90 mm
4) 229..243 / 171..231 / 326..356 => -4.63 mm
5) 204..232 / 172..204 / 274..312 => -1.15 mm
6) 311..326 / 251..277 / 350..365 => 0.61 mm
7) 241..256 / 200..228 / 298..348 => -1.37 mm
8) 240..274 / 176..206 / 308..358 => -2.41 mm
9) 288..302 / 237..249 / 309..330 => 0.83 mm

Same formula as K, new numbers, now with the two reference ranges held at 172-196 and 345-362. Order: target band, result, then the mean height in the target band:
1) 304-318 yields 0.01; 3.09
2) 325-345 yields 0.01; 3.09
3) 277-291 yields -0.02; 3.15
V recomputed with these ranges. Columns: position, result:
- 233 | 4.352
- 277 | 3.12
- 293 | 3.081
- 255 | 3.193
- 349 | 3.083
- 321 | 3.1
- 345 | 3.029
